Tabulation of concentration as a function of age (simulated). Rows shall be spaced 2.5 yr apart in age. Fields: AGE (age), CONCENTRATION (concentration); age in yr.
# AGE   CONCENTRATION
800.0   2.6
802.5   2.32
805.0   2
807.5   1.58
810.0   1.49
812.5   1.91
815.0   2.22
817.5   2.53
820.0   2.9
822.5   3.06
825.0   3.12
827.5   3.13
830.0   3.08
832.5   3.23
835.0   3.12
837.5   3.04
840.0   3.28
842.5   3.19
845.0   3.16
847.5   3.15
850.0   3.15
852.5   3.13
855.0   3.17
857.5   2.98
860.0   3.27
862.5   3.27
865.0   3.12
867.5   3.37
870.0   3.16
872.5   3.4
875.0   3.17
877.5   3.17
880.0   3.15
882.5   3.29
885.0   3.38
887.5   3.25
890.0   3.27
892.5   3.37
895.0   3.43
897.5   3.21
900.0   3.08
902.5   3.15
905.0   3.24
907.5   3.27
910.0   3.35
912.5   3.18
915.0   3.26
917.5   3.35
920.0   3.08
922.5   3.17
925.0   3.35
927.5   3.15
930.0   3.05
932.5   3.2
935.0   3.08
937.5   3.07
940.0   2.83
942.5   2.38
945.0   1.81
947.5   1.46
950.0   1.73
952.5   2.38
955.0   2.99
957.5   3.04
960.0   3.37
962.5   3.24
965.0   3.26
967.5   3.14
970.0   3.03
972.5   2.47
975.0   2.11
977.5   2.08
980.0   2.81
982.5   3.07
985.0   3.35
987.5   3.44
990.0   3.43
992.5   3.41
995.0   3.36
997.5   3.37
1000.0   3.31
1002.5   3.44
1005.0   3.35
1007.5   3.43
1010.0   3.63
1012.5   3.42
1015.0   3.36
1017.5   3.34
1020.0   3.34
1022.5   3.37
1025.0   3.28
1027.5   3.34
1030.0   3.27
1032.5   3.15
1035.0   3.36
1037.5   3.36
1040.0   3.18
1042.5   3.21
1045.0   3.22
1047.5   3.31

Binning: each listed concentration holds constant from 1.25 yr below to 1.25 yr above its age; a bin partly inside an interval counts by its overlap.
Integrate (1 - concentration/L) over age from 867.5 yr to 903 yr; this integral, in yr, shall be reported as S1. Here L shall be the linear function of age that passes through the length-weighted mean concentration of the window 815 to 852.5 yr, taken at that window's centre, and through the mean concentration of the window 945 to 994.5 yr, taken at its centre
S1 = -3.5 yr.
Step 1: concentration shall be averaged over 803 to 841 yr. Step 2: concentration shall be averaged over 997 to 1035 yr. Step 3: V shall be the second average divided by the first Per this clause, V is 1.3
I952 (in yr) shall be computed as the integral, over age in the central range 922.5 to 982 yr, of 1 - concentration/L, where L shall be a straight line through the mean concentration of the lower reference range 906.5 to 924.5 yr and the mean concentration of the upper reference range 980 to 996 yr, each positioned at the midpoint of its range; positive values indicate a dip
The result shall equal 9.4 yr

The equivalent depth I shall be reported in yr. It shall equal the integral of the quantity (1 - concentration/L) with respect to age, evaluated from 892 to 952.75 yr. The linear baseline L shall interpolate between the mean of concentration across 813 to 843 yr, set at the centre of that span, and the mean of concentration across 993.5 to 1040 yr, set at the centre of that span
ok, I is 3.9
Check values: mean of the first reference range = 2.96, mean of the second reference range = 3.36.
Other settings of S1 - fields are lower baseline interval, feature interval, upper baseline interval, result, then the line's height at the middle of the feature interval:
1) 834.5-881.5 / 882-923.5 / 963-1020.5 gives -0.99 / 3.18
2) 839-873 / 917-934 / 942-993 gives -1.52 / 2.92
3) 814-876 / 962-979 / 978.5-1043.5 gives 2.72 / 3.26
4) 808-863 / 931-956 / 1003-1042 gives 5.27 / 3.16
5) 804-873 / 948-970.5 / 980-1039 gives 2.51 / 3.21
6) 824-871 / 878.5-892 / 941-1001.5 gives -0.91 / 3.06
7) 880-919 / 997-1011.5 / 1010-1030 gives -0.32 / 3.35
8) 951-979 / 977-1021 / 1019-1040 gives -3.15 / 3.07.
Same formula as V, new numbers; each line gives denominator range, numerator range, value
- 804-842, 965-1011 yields 1.17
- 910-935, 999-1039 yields 1.05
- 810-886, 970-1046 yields 1.05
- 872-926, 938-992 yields 0.85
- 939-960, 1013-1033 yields 1.39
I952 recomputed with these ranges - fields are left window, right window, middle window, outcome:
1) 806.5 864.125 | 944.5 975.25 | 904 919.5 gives -3.0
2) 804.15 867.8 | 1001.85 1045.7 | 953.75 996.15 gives 2.4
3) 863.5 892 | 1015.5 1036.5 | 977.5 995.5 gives 0.6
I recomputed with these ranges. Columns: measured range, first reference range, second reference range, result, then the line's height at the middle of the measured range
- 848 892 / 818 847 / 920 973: -3.0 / 3.01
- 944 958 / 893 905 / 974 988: 3.5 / 2.95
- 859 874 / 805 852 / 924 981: -2.7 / 2.77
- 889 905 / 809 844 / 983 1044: -1.2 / 3.02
